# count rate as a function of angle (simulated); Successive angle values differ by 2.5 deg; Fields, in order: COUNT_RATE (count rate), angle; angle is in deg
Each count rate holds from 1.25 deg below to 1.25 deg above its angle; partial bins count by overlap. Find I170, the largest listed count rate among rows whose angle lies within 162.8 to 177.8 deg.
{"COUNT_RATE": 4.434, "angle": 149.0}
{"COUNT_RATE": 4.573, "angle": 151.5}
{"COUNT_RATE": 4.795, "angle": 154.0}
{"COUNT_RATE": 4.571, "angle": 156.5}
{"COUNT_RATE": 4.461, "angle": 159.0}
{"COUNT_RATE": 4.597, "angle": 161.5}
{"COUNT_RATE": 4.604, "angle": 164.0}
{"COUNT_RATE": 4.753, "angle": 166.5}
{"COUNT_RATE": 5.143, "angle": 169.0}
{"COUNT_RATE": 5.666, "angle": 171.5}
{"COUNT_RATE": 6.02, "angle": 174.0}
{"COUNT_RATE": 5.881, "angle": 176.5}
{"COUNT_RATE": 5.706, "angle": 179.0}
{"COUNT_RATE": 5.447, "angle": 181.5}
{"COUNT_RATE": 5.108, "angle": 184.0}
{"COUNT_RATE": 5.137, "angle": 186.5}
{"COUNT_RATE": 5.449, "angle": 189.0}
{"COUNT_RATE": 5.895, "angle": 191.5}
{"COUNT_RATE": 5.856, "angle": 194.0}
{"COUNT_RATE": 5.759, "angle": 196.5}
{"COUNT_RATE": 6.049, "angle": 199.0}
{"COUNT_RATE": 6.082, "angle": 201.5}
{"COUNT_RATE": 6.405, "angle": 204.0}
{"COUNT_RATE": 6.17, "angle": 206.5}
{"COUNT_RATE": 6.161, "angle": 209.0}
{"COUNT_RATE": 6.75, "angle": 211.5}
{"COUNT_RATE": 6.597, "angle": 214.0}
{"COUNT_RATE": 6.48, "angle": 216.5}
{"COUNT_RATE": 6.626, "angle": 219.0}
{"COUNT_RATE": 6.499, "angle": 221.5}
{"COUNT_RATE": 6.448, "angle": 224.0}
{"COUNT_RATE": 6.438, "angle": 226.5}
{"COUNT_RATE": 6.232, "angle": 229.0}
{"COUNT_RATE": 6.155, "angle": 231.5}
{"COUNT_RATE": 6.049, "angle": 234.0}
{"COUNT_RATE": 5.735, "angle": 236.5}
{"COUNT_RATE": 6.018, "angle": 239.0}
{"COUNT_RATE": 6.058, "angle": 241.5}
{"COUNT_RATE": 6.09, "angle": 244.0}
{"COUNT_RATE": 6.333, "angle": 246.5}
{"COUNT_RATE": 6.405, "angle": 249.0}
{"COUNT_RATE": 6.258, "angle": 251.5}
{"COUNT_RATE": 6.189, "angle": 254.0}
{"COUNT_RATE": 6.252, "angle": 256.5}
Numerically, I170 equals 6.02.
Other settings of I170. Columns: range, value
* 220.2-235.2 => 6.499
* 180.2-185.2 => 5.447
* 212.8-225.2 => 6.626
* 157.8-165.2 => 4.604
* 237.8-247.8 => 6.333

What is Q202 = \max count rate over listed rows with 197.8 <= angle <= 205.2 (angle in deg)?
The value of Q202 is 6.405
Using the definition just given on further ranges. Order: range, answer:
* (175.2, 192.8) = 5.895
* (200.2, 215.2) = 6.75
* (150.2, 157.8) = 4.795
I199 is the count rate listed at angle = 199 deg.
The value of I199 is 6.049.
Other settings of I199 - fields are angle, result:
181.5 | 5.447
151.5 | 4.573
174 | 6.02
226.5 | 6.438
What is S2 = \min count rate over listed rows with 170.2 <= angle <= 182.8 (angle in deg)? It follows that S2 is 5.447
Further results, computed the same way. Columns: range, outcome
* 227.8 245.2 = 5.735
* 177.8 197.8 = 5.108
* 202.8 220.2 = 6.161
